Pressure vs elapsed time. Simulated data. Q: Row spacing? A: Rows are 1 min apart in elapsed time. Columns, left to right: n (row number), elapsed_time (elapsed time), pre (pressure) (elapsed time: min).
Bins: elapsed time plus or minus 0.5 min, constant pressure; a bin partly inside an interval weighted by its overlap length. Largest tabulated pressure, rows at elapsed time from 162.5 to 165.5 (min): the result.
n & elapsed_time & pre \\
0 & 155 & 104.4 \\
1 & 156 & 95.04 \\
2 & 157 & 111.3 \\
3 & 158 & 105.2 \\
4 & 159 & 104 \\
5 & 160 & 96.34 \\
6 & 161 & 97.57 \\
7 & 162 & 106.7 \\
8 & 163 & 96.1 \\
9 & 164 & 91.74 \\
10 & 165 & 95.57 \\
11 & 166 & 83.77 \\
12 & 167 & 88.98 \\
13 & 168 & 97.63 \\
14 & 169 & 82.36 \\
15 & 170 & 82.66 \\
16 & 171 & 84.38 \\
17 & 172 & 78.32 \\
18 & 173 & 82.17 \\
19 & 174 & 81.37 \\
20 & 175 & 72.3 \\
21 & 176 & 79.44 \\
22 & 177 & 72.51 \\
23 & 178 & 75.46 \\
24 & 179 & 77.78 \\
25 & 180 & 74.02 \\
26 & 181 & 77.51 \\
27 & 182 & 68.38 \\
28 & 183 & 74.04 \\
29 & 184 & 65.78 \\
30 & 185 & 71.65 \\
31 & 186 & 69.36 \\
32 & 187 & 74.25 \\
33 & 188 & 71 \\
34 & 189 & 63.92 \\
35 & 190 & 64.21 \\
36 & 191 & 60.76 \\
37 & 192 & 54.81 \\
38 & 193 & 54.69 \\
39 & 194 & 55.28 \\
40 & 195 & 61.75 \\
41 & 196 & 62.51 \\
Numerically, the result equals 96.1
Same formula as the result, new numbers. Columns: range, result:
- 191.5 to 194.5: 55.28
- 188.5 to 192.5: 64.21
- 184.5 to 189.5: 74.25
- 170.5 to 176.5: 84.38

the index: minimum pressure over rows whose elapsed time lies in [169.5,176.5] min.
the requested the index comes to 72.3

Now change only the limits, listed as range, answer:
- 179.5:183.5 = 68.38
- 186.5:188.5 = 71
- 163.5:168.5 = 83.77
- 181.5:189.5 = 63.92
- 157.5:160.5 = 96.34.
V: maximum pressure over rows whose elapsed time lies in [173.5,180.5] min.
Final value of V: 81.37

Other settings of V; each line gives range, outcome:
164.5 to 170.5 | 97.63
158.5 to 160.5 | 104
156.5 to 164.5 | 111.3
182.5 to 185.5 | 74.04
